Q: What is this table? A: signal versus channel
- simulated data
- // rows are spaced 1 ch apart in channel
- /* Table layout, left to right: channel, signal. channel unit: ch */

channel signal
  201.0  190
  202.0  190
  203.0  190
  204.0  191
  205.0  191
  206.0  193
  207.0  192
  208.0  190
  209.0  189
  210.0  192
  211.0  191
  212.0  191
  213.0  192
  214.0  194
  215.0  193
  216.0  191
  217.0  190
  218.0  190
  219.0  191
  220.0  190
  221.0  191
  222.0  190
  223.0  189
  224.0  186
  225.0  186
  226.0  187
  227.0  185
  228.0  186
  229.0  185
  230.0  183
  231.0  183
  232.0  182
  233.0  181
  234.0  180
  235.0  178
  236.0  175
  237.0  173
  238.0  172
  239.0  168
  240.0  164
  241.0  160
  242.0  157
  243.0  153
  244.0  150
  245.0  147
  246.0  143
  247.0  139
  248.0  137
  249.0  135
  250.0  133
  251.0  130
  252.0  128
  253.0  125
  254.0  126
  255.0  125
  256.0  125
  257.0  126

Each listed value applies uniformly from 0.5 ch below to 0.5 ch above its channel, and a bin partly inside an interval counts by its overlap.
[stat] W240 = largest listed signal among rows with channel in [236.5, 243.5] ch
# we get 173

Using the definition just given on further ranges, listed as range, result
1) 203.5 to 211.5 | 193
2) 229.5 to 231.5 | 183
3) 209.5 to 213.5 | 192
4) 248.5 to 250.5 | 135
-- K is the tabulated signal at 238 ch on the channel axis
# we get 172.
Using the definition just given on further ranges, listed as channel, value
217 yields 190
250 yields 133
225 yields 186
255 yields 125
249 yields 135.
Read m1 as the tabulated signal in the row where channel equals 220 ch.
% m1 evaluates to 190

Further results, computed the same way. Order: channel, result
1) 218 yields 190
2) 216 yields 191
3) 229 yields 185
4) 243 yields 153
